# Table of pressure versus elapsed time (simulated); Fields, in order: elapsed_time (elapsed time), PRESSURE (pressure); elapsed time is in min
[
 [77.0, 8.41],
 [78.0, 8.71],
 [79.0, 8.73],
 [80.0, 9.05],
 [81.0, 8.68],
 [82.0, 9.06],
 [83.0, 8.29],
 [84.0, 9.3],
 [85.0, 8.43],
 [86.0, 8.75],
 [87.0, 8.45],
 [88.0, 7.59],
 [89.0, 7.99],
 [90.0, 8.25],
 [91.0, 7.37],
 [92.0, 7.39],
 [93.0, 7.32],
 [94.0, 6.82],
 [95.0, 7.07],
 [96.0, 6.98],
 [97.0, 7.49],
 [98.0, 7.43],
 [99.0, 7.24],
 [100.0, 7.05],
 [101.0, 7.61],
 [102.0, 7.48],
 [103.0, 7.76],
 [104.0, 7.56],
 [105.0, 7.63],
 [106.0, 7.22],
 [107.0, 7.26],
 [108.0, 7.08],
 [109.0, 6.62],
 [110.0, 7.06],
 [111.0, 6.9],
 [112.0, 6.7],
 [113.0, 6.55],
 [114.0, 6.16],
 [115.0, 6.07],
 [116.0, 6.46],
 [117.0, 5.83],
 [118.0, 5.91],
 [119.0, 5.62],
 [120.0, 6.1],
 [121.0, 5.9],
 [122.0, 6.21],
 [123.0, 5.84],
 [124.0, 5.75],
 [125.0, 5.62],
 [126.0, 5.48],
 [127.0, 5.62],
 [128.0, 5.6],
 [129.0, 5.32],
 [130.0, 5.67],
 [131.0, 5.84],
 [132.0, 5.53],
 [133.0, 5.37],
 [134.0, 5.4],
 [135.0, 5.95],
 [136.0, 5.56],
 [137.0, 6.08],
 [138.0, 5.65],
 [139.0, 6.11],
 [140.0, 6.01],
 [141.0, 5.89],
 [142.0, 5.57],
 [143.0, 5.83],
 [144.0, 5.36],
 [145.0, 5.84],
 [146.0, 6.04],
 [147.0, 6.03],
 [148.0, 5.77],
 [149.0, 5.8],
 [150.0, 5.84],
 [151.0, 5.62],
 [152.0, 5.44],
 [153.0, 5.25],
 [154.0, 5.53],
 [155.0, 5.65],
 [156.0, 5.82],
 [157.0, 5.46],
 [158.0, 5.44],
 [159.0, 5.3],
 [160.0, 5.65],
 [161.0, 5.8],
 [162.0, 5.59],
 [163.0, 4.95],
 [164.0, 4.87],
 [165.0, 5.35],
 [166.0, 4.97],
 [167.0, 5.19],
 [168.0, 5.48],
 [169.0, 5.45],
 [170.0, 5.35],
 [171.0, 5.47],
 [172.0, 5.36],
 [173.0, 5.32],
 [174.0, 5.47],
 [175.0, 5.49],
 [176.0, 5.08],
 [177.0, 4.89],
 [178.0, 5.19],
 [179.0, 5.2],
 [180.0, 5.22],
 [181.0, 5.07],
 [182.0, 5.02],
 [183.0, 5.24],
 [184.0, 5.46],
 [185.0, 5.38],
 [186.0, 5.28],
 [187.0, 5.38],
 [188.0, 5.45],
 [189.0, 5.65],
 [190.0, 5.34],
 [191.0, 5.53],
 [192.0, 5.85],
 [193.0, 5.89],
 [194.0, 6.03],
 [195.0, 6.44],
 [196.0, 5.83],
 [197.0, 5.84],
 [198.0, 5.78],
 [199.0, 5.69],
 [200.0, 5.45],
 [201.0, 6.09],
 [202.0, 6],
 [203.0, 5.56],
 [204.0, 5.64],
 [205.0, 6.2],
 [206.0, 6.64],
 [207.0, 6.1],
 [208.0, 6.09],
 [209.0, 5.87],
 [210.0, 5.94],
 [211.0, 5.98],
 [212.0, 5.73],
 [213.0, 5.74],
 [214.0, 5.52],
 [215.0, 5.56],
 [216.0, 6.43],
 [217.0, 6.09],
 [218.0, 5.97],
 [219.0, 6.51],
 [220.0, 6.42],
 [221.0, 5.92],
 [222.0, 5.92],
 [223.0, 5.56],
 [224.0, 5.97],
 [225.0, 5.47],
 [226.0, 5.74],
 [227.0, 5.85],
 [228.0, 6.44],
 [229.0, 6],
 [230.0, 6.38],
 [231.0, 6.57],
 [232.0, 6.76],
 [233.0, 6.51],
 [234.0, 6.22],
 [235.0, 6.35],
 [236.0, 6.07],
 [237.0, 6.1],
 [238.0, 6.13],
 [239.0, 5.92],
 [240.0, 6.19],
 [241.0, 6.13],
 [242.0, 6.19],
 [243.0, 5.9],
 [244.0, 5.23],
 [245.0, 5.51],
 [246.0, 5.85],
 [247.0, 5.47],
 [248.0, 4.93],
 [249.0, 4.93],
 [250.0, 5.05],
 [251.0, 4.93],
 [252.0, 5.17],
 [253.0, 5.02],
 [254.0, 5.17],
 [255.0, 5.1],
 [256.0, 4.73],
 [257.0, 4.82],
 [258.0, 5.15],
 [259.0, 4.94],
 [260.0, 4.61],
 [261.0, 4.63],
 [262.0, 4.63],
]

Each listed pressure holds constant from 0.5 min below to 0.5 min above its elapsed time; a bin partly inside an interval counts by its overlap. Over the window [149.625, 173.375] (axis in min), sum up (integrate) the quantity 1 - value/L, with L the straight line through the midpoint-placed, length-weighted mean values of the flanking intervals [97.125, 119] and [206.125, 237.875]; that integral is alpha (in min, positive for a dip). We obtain 4.0 min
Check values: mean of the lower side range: 6.91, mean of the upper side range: 6.07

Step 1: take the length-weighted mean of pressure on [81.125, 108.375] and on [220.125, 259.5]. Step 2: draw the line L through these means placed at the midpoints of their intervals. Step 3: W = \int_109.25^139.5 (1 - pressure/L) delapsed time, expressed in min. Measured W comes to 5.7 min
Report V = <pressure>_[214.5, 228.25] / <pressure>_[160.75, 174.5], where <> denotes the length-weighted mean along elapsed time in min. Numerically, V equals 1.12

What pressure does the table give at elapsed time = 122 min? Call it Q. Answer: 6.21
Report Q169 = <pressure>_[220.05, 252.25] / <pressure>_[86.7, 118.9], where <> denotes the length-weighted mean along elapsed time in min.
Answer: 0.83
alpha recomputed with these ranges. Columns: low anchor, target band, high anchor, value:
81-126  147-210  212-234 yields 8.69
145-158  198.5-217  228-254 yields -0.44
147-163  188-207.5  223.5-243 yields 0.12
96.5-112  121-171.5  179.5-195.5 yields 6.11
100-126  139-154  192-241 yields 1.55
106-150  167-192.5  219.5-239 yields 3.01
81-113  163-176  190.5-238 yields 2.59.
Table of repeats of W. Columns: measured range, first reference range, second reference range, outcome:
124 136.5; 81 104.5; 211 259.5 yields 2.9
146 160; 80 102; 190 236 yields 2.6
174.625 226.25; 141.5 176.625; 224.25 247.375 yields 0.7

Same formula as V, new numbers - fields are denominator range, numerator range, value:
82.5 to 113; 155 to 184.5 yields 0.71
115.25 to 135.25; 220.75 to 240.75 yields 1.06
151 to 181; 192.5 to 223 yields 1.11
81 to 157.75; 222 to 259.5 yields 0.87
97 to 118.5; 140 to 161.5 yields 0.82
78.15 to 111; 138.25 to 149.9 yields 0.75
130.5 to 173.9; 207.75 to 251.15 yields 1.06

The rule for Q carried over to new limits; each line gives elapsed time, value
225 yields 5.47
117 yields 5.83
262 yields 4.63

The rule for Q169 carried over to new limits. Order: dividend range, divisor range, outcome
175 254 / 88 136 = 0.88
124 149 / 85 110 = 0.76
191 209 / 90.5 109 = 0.81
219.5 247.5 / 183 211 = 1.04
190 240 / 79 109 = 0.77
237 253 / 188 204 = 0.96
